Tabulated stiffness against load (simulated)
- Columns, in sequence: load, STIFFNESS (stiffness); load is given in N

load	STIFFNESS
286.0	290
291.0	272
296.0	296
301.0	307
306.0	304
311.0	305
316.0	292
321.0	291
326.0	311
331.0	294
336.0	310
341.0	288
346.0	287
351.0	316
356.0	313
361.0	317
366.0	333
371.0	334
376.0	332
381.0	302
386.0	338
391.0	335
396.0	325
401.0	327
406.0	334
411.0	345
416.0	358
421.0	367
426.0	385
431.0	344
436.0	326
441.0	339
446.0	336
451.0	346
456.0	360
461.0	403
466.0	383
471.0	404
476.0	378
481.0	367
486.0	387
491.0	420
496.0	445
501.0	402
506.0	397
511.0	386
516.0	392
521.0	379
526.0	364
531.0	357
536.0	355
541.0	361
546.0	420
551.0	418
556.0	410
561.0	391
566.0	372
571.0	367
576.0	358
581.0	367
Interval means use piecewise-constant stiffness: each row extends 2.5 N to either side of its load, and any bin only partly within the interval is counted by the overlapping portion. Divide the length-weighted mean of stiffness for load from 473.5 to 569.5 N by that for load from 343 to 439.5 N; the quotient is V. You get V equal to 1.17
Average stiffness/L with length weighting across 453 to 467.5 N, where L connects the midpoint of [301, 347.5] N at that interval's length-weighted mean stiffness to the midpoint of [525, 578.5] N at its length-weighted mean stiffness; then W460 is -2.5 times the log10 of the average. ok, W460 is -0.10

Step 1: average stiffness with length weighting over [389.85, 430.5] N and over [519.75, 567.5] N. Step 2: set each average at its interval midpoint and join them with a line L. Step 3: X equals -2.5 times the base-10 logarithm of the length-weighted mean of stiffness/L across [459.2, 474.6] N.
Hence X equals -0.09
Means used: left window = 347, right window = 383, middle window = 395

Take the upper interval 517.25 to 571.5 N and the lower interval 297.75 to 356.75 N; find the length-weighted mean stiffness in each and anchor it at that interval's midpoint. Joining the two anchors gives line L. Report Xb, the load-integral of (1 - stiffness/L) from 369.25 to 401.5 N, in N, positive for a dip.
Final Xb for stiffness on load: -0.5 N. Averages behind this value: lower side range 301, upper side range 382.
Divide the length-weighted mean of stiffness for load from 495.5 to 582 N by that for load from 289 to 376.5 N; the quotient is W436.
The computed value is 1.26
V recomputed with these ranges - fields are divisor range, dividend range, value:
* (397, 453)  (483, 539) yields 1.13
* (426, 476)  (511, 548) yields 1.04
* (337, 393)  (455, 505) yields 1.25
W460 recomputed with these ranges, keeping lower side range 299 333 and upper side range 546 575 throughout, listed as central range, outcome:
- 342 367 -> 0.02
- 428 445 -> 0.03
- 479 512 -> -0.10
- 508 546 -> 0.02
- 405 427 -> -0.06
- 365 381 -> -0.02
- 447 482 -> -0.06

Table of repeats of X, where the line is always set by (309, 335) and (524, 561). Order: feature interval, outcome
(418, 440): -0.04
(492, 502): -0.16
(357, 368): -0.03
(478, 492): -0.07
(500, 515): -0.07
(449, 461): -0.04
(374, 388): 0.00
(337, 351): 0.05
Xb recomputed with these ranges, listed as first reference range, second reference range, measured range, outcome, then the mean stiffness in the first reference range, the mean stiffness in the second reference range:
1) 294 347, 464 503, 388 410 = 1.0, 299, 398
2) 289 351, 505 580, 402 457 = -1.6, 297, 381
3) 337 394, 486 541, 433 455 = 1.0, 318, 388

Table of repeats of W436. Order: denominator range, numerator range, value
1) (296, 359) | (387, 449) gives 1.14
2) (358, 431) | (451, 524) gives 1.16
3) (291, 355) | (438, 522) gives 1.28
